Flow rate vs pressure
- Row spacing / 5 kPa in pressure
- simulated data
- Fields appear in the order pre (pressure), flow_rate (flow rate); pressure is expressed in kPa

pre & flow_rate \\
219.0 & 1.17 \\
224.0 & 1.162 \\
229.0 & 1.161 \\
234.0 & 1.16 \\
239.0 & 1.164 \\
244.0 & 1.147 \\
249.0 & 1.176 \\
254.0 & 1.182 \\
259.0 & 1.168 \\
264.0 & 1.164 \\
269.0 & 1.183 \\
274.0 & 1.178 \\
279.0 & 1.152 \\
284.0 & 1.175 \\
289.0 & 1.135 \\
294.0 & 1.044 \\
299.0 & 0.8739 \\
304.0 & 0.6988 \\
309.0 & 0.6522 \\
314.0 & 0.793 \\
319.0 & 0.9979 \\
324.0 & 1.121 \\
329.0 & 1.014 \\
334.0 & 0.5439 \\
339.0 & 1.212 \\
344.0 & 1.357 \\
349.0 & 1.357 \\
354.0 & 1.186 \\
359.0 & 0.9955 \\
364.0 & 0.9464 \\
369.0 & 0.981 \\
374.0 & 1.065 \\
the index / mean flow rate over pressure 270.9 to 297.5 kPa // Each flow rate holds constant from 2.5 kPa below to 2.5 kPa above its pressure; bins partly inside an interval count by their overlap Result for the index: 1.13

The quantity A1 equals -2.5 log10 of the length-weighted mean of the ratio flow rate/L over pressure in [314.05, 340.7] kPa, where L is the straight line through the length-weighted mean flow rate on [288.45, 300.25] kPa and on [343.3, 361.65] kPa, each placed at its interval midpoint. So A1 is 0.18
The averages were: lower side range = 1.01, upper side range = 1.21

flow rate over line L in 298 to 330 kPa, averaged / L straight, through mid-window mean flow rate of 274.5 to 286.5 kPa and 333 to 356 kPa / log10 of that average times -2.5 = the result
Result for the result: 0.32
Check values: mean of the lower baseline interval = 1.17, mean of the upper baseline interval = 1.17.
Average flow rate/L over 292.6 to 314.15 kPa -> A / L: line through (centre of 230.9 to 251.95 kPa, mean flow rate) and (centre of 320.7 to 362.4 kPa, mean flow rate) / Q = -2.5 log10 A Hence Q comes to 0.36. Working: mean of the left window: 1.16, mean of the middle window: 0.803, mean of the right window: 1.09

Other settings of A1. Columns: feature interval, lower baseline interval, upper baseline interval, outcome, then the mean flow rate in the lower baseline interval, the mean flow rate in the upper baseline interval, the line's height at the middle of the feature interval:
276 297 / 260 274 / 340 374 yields 0.04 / 1.17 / 1.14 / 1.17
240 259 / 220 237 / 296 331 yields -0.07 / 1.16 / 0.879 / 1.09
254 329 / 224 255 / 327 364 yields 0.10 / 1.16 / 1.09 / 1.13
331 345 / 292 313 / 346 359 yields 0.11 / 0.81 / 1.22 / 1.1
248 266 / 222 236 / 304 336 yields -0.11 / 1.16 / 0.846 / 1.06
